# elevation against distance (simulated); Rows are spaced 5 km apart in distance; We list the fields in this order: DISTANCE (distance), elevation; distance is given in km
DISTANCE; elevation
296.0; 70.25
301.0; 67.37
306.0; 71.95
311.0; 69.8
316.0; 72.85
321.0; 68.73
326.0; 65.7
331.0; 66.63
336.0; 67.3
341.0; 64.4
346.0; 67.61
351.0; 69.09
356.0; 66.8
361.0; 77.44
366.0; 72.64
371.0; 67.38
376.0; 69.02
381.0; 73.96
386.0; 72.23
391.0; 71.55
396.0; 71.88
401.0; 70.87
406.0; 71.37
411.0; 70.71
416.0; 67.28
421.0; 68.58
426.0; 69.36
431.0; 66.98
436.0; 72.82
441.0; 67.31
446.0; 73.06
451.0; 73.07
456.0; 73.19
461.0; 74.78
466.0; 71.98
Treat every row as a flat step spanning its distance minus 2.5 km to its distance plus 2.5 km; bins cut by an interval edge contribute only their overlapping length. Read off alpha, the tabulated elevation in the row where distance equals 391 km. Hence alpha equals 71.55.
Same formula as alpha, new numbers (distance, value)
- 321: 68.73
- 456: 73.19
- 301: 67.37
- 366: 72.64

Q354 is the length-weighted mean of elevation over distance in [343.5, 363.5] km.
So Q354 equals 70.2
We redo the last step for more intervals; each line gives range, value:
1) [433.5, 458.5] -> 71.9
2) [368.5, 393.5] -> 70.8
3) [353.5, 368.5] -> 72.3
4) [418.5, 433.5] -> 68.3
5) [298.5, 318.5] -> 70.5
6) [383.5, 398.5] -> 71.9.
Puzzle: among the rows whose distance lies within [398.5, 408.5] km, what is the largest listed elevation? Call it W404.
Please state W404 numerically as 71.37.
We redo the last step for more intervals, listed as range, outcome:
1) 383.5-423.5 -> 72.23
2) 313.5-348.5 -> 72.85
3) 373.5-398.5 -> 73.96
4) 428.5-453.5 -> 73.07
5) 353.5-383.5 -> 77.44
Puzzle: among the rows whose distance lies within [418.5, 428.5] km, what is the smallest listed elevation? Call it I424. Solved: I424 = 68.58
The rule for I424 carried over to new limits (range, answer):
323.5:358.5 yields 64.4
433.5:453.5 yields 67.31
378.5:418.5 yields 67.28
